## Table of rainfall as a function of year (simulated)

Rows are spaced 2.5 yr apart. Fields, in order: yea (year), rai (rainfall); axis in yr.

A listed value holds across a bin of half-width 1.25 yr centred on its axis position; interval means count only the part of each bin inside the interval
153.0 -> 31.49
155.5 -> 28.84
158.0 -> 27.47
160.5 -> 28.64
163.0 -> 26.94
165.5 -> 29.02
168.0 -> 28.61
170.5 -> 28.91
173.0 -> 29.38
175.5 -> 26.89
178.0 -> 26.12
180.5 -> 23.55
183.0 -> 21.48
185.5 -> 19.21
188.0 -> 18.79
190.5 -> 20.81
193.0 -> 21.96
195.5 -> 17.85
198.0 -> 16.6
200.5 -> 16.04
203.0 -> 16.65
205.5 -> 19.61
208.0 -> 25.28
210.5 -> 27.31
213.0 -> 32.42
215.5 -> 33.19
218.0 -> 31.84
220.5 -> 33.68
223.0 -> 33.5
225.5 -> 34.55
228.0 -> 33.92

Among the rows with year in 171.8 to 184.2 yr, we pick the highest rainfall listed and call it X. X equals 29.38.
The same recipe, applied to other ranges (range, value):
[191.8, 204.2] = 21.96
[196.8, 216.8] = 33.19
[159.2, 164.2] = 28.64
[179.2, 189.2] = 23.55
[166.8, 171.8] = 28.91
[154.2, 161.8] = 28.84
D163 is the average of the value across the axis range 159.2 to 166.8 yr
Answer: 28.2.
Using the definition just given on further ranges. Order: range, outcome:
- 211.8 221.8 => 32.8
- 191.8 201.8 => 18.1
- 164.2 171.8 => 28.8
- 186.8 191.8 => 19.8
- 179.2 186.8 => 21.4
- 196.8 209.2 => 18.8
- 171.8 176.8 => 28.1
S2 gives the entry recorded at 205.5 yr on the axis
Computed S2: 19.61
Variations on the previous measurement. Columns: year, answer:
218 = 31.84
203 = 16.65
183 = 21.48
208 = 25.28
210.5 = 27.31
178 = 26.12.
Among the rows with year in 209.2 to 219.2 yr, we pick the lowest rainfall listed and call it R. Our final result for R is 27.31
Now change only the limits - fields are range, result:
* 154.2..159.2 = 27.47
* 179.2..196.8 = 17.85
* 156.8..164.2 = 26.94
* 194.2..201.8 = 16.04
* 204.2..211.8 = 19.61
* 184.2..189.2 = 18.79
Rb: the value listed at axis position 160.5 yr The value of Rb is 28.64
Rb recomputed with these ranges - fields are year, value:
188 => 18.79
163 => 26.94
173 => 29.38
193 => 21.96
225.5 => 34.55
